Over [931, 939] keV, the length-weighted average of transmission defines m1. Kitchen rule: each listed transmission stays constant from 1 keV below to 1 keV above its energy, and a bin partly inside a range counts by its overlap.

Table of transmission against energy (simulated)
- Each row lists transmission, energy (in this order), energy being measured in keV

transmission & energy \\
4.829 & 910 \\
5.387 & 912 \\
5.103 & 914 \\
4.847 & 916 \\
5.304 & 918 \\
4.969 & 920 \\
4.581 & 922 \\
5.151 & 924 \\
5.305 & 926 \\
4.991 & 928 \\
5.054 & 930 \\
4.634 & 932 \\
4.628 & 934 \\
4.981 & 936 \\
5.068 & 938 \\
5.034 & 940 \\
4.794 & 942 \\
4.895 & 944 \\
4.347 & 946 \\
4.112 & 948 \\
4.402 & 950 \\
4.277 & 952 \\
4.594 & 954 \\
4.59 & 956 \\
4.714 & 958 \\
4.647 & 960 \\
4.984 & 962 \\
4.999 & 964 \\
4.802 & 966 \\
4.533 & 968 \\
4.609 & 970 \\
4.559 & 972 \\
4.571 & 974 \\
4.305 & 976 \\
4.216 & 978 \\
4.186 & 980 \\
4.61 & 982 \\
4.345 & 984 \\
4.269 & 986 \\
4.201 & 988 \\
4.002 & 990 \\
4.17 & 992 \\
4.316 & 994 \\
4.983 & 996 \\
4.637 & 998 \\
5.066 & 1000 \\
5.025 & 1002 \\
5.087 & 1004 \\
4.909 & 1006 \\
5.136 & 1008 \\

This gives 4.83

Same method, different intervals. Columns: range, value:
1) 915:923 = 4.93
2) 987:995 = 4.17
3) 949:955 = 4.42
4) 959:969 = 4.79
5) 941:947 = 4.68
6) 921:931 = 5.02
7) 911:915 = 5.24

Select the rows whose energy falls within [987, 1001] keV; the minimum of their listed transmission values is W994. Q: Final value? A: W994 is 4.002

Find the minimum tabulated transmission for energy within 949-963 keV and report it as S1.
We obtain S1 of 4.277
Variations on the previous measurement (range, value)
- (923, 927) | 5.151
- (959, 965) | 4.647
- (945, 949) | 4.112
